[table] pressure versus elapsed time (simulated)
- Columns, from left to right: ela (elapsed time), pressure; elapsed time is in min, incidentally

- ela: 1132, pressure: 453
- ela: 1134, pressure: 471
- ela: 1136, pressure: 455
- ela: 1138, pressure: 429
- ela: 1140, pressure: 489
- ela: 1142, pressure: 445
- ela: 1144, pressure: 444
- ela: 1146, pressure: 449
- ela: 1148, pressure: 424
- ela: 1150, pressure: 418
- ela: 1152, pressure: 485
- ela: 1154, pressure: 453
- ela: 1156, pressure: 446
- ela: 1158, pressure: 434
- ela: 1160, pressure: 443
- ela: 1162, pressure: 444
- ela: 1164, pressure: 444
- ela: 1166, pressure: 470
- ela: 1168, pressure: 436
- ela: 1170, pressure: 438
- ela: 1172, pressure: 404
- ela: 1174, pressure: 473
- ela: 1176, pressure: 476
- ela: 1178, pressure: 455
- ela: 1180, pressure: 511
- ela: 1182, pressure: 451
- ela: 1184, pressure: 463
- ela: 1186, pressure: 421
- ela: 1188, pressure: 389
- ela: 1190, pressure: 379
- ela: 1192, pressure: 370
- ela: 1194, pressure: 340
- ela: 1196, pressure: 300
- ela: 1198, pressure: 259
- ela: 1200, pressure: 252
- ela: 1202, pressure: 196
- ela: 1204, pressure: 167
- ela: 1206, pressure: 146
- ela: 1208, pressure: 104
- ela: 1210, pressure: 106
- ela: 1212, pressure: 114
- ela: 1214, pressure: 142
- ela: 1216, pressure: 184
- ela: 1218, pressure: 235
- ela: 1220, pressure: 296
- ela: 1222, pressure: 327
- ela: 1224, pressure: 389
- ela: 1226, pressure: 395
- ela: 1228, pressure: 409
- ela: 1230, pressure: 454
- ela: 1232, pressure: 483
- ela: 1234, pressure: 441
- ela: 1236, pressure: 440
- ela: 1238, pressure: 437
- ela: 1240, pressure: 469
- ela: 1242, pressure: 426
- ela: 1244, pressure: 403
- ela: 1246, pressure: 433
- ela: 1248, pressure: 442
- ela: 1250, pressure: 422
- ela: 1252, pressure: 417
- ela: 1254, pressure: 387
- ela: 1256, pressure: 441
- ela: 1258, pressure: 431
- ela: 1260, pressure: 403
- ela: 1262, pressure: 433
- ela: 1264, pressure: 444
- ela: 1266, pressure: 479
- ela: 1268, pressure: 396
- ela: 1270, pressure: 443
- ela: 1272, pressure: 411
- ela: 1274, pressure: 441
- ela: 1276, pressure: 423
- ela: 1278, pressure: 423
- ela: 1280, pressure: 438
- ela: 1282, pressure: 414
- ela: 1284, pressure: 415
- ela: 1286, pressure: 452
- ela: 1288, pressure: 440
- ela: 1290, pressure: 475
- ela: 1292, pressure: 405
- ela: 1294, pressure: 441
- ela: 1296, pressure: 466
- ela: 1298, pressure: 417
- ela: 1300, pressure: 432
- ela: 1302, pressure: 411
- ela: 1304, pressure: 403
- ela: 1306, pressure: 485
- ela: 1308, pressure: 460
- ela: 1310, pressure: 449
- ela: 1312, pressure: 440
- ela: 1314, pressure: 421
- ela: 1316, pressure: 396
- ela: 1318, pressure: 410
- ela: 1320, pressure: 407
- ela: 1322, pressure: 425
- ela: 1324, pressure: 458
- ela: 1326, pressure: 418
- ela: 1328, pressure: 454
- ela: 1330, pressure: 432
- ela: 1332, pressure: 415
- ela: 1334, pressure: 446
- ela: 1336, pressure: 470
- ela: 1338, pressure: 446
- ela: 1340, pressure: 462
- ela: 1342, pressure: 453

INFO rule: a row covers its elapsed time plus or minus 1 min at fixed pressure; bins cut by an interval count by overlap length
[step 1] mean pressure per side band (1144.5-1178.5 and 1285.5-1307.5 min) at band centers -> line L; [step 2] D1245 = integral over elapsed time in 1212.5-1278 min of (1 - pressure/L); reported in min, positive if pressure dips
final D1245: 6.56 min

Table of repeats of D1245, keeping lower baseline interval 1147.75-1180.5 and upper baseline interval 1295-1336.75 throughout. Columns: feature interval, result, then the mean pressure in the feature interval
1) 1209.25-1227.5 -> 8.0 min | 250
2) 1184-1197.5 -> 2.3 min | 370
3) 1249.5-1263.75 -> 0.6 min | 420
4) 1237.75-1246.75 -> 0.2 min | 433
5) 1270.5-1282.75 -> 0.3 min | 426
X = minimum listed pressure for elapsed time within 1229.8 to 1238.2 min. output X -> 437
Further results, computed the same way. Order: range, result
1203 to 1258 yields 104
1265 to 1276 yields 396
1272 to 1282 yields 411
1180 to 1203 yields 196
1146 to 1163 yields 418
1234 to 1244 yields 403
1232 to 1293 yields 387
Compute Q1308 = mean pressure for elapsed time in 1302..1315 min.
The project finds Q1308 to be 441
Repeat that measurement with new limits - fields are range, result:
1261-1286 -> 431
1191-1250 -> 318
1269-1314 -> 435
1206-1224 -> 197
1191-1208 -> 245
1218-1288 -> 420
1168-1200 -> 405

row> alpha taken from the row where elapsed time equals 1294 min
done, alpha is 441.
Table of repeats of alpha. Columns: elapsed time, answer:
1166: 470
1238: 437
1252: 417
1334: 446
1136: 455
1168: 436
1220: 296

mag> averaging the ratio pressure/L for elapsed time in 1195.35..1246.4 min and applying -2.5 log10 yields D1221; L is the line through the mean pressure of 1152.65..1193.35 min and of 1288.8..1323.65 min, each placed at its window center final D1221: 0.38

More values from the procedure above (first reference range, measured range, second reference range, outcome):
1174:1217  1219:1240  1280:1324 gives -0.193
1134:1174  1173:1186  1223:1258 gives -0.064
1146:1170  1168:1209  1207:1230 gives 0.017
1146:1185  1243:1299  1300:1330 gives 0.018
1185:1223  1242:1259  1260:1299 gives -0.166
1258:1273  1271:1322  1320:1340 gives 0.010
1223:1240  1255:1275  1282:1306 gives 0.003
